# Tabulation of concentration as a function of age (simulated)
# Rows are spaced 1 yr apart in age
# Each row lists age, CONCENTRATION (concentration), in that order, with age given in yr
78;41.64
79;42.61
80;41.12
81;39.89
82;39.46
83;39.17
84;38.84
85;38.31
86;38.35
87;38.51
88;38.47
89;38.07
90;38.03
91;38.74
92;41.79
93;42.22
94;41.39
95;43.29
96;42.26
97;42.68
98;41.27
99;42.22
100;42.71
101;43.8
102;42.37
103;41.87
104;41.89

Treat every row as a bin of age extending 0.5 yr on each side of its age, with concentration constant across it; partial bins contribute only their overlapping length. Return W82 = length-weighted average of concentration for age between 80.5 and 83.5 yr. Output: 39.5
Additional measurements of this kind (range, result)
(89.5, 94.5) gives 40.4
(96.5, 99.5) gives 42.1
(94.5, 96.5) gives 42.8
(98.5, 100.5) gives 42.5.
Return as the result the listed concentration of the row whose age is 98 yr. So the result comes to 41.27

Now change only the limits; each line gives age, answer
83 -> 39.17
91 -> 38.74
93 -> 42.22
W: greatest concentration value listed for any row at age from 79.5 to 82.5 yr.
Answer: 41.12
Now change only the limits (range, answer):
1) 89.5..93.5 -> 42.22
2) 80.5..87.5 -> 39.89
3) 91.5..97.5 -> 43.29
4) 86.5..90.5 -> 38.51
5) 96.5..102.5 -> 43.8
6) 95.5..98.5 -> 42.68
